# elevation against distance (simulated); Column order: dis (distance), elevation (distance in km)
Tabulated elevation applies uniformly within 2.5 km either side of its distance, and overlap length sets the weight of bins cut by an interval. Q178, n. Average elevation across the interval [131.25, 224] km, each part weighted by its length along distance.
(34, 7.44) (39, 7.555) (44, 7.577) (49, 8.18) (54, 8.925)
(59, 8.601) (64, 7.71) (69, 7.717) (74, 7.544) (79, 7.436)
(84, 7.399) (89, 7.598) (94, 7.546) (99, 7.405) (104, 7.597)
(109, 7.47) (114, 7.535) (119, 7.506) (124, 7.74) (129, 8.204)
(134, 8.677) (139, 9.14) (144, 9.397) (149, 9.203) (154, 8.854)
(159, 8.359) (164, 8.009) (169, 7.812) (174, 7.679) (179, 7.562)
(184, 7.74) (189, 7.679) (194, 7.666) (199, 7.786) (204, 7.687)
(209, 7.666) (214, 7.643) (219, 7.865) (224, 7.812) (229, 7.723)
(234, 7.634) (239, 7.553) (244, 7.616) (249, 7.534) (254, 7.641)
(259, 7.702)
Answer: 8.13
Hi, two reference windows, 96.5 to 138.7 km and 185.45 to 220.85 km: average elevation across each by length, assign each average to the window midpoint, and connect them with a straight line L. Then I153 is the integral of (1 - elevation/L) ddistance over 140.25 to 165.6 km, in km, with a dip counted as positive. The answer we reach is -3.3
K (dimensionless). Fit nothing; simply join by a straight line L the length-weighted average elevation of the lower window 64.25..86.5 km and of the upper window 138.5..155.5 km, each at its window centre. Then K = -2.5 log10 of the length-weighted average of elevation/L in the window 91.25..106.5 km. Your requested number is 0.08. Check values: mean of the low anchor 7.54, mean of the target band 7.52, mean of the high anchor 9.17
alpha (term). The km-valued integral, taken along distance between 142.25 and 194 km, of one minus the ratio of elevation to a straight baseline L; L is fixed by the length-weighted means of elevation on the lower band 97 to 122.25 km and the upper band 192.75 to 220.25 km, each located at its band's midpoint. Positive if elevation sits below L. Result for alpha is -3.8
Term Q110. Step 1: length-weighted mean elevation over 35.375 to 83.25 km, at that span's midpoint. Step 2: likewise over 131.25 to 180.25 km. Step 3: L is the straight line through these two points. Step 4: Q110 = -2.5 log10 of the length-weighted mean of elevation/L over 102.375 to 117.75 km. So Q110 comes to 0.09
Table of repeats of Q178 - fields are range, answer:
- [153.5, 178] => 8.05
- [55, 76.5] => 7.96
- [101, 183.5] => 8.16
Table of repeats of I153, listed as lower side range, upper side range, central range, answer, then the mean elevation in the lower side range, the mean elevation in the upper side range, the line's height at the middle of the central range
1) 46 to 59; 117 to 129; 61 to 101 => 3.2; 8.52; 7.75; 8.21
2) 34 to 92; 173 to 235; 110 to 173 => -4.7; 7.82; 7.71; 7.76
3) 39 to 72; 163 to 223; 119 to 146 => -2.2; 8.07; 7.73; 7.88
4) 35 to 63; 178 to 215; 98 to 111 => 0.7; 8.1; 7.68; 7.95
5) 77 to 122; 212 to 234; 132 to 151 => -3.8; 7.5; 7.75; 7.59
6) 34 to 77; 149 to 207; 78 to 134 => 2.1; 7.94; 7.95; 7.94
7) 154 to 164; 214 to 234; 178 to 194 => 0.9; 8.4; 7.76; 8.13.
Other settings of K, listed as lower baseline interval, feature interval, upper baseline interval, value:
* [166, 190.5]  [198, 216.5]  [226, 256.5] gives -0.003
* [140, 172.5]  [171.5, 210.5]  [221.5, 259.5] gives 0.071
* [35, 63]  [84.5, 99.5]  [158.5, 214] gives 0.067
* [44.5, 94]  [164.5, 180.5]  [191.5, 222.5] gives 0.004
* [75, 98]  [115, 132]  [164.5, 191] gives -0.033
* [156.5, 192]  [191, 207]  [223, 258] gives 0.007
